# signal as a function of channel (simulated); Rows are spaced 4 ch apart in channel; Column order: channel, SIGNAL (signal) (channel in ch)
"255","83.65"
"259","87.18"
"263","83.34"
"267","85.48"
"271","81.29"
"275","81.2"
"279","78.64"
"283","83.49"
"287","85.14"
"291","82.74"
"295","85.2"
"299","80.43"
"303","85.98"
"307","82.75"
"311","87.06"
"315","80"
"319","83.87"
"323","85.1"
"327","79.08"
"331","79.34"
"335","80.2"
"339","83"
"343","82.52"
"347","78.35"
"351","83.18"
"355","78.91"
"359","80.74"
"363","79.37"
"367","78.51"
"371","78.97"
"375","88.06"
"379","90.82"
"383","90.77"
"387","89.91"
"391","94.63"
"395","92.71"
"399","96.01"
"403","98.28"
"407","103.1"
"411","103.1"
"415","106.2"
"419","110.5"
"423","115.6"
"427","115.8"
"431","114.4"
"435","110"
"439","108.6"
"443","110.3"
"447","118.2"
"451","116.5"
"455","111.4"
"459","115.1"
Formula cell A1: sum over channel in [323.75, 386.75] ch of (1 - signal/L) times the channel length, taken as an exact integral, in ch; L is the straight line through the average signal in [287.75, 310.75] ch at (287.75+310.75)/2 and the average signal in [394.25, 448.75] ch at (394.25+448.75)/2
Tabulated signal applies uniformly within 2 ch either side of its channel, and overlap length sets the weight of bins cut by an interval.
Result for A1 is 8.2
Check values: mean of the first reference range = 83.8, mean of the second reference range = 108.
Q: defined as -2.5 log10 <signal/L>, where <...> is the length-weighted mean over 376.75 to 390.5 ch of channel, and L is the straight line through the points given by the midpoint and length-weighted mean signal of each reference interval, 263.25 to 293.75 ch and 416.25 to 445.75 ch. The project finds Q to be 0.14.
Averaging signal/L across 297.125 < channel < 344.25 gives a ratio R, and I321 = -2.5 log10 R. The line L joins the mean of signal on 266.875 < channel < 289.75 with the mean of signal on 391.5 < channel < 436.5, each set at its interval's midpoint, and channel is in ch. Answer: 0.09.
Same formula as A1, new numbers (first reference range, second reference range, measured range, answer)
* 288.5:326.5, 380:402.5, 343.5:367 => 2.3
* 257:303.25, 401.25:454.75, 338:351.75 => 1.9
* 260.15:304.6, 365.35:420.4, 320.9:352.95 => 2.6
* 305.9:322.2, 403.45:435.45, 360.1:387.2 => 3.7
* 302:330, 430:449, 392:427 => 0.5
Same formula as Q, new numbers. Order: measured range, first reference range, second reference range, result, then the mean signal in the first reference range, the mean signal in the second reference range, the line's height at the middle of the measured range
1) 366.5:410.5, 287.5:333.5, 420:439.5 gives 0.12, 82.9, 113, 103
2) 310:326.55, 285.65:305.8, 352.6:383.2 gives 0.00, 83.8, 82.8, 83.5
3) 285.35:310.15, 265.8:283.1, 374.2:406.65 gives 0.00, 81.7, 93.3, 84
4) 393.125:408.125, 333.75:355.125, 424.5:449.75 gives 0.04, 81.2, 113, 101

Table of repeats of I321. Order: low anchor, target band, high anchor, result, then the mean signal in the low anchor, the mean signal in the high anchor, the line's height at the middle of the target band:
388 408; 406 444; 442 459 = -0.04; 96.3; 114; 106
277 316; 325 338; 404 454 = 0.14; 83.2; 111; 90.5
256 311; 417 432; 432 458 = -0.05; 83.4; 113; 109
